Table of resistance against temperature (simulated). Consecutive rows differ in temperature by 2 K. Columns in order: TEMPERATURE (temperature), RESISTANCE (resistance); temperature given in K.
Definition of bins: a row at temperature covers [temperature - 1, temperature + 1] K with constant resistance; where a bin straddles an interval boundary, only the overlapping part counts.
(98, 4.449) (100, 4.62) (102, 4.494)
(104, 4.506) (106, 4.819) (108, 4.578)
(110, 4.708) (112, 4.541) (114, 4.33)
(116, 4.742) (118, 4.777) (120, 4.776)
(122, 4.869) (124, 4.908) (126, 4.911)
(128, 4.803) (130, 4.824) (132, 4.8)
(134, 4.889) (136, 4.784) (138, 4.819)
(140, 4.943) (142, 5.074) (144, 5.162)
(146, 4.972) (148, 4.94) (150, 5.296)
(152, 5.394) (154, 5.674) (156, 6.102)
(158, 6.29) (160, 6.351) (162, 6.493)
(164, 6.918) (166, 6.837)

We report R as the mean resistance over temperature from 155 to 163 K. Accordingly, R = 6.31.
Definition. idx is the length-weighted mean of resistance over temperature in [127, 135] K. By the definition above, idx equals 4.83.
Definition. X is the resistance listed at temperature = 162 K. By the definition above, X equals 6.493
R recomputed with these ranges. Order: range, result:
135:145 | 4.96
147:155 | 5.33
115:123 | 4.79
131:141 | 4.85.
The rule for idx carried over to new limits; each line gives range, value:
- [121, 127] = 4.9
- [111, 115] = 4.44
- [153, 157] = 5.89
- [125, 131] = 4.85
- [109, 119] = 4.62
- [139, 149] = 5.02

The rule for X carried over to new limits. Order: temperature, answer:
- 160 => 6.351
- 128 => 4.803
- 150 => 5.296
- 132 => 4.8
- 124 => 4.908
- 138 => 4.819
